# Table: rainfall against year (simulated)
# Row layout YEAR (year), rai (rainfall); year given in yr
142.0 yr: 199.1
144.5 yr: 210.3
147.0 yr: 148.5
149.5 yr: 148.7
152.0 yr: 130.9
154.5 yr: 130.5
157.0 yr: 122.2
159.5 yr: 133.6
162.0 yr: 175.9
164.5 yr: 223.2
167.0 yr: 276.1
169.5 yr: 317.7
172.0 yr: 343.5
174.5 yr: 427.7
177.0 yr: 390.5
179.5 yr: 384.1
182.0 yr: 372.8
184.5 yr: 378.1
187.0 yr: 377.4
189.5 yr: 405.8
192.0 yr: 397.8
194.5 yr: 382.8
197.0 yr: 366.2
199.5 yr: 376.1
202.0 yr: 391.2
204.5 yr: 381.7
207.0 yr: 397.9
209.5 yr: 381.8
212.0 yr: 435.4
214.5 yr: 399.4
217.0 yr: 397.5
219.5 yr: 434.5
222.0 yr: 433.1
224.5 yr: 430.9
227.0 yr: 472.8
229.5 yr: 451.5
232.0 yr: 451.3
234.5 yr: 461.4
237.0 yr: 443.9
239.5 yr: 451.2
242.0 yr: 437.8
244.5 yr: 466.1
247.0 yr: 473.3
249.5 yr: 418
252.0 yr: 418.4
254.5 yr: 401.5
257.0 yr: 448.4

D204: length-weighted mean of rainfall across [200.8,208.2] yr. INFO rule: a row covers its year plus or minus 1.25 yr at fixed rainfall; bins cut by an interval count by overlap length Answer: 390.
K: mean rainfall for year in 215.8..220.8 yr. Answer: 416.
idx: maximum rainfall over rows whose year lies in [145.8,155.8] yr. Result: 148.7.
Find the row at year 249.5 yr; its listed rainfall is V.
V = 418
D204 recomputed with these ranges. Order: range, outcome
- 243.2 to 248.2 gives 469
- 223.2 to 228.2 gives 451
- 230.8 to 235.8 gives 456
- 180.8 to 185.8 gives 375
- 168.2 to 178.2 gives 369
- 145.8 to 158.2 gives 136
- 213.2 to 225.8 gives 419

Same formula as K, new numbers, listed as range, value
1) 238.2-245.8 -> 452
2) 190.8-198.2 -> 382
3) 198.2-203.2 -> 383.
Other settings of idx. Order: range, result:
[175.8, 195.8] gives 405.8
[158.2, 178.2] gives 427.7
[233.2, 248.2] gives 473.3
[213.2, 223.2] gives 434.5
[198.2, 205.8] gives 391.2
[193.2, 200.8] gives 382.8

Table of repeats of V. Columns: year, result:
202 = 391.2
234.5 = 461.4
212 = 435.4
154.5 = 130.5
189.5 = 405.8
